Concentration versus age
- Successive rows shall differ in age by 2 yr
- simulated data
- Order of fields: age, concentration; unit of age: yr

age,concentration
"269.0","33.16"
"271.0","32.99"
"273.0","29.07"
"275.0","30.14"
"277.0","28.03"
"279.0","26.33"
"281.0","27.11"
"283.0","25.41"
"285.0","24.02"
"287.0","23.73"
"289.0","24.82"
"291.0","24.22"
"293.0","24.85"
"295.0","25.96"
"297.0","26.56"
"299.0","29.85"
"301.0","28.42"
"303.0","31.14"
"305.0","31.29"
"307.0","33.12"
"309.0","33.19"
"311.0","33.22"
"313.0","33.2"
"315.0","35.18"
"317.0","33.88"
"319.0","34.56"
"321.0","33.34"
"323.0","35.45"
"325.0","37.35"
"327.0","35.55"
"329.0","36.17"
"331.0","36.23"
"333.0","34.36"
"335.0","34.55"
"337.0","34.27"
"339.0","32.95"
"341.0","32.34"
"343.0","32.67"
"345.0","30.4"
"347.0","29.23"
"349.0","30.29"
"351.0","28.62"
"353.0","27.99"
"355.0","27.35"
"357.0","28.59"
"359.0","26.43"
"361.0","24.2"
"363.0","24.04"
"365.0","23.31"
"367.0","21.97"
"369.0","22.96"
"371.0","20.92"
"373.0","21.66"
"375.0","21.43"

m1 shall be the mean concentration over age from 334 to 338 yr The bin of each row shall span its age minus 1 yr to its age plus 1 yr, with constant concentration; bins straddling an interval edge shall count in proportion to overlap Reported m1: 34.4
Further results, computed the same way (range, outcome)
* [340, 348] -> 31.2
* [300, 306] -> 30.3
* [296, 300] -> 28.2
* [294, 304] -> 28.4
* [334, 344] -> 33.4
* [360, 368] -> 23.4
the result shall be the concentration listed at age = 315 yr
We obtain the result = 35.18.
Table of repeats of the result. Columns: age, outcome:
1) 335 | 34.55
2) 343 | 32.67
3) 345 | 30.4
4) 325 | 37.35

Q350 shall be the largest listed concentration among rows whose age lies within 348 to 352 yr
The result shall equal 30.29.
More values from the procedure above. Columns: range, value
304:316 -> 35.18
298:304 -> 31.14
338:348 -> 32.95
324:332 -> 37.35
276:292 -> 28.03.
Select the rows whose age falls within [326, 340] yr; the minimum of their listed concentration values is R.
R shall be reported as 32.95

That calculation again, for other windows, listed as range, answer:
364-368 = 21.97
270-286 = 24.02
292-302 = 24.85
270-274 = 29.07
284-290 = 23.73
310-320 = 33.2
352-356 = 27.35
